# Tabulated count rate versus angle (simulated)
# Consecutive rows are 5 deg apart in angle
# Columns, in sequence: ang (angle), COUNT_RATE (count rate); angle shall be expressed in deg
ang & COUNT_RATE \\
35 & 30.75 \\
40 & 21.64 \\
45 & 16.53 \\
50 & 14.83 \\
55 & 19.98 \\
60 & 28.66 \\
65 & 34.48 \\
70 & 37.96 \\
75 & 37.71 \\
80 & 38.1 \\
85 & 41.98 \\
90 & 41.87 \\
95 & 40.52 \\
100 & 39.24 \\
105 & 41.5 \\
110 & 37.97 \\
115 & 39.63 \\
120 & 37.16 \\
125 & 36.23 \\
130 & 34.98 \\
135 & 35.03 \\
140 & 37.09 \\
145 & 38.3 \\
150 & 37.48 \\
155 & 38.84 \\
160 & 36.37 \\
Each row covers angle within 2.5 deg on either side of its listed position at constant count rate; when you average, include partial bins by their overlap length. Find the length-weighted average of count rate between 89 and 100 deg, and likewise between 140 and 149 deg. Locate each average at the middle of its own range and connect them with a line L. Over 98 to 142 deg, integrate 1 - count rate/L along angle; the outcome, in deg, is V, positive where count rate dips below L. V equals 1.8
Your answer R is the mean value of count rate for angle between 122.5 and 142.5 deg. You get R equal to 35.8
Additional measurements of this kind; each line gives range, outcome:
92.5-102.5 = 39.9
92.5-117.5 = 39.8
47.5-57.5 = 17.4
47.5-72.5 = 27.2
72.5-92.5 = 39.9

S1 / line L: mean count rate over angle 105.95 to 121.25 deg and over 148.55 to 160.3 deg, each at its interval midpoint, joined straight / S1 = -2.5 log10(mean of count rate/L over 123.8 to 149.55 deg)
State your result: 0.05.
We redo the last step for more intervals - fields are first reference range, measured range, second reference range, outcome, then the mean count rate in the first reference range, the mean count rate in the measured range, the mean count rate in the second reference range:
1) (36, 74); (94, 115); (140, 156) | -0.230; 25.6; 39.7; 38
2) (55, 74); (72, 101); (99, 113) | -0.108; 32.2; 39.9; 39.6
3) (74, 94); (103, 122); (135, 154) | -0.006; 40.1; 39.1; 37.4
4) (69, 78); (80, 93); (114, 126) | -0.093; 37.8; 41.1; 37.6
